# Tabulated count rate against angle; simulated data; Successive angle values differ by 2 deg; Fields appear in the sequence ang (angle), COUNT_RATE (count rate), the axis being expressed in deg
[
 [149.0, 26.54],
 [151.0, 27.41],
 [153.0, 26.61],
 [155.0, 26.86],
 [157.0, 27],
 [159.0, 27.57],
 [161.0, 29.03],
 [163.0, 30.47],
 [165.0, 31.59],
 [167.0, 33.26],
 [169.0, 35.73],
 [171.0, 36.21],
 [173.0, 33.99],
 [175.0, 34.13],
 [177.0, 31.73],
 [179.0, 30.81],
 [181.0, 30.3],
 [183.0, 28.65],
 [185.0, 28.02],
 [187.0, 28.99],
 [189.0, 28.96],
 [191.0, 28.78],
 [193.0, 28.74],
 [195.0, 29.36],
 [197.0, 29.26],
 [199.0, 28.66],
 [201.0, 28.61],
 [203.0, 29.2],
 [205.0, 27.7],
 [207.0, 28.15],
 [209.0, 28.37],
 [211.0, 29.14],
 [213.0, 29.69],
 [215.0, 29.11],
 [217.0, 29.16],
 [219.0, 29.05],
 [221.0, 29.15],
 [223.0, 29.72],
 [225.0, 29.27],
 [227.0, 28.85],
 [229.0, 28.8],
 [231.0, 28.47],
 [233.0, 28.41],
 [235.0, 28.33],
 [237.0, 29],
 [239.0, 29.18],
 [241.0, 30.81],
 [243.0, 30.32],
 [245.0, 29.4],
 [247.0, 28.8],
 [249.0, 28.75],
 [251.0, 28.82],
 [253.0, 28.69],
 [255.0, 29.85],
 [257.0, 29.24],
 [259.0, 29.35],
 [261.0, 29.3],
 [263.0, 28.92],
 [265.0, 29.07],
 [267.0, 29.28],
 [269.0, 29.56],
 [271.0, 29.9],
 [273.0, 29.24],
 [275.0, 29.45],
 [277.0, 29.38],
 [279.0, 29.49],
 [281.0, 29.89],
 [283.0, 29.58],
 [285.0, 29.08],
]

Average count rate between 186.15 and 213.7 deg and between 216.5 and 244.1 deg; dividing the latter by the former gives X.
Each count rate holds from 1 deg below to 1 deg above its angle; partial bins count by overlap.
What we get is 1.01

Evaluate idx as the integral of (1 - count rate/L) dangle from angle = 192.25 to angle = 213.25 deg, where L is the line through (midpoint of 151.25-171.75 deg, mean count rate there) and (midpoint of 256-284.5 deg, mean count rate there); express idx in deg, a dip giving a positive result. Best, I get 0.8 deg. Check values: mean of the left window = 30.3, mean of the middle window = 28.8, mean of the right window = 29.4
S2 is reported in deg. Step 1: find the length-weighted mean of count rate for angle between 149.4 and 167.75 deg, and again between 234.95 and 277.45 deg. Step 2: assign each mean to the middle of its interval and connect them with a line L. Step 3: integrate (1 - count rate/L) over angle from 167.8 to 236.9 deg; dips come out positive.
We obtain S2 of -1.8 deg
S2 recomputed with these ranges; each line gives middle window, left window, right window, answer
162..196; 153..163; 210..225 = -3.4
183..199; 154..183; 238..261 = 1.0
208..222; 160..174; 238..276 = 0.9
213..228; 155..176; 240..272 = 0.5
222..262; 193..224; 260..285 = 0.0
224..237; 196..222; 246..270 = 0.1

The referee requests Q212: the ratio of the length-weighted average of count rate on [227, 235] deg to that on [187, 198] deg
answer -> 0.98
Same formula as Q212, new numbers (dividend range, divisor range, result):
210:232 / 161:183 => 0.90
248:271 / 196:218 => 1.01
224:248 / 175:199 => 0.98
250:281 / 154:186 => 0.95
